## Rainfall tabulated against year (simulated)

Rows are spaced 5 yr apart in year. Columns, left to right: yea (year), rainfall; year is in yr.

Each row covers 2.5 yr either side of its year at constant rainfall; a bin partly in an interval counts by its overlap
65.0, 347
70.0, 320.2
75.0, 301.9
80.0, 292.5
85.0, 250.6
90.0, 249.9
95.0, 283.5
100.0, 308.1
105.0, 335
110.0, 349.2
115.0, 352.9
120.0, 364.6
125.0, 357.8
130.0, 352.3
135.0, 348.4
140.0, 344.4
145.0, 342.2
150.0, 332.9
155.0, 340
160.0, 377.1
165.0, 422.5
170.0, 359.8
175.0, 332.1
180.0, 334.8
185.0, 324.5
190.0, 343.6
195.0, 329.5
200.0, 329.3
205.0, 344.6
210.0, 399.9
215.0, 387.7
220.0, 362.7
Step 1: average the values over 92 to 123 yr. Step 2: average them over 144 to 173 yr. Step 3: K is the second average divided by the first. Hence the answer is 1.10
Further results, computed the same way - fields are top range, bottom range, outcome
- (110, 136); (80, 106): 1.25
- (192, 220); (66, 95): 1.25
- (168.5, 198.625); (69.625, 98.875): 1.19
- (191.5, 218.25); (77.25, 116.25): 1.19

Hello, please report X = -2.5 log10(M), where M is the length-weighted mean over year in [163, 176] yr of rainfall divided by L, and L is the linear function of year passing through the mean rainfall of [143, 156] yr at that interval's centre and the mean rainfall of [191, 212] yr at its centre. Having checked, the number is -0.10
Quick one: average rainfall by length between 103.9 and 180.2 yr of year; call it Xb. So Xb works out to 354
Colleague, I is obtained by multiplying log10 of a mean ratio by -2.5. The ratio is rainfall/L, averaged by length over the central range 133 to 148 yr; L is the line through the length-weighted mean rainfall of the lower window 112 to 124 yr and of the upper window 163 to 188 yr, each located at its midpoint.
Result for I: 0.04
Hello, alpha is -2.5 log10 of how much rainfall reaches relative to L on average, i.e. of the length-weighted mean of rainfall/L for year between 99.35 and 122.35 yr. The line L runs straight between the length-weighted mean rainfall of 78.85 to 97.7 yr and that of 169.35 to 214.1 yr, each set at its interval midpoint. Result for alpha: -0.207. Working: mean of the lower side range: 268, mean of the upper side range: 345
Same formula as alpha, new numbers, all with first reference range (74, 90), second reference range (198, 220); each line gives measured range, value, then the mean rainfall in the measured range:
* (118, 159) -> -0.11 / 349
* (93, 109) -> -0.09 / 313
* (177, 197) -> 0.05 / 333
